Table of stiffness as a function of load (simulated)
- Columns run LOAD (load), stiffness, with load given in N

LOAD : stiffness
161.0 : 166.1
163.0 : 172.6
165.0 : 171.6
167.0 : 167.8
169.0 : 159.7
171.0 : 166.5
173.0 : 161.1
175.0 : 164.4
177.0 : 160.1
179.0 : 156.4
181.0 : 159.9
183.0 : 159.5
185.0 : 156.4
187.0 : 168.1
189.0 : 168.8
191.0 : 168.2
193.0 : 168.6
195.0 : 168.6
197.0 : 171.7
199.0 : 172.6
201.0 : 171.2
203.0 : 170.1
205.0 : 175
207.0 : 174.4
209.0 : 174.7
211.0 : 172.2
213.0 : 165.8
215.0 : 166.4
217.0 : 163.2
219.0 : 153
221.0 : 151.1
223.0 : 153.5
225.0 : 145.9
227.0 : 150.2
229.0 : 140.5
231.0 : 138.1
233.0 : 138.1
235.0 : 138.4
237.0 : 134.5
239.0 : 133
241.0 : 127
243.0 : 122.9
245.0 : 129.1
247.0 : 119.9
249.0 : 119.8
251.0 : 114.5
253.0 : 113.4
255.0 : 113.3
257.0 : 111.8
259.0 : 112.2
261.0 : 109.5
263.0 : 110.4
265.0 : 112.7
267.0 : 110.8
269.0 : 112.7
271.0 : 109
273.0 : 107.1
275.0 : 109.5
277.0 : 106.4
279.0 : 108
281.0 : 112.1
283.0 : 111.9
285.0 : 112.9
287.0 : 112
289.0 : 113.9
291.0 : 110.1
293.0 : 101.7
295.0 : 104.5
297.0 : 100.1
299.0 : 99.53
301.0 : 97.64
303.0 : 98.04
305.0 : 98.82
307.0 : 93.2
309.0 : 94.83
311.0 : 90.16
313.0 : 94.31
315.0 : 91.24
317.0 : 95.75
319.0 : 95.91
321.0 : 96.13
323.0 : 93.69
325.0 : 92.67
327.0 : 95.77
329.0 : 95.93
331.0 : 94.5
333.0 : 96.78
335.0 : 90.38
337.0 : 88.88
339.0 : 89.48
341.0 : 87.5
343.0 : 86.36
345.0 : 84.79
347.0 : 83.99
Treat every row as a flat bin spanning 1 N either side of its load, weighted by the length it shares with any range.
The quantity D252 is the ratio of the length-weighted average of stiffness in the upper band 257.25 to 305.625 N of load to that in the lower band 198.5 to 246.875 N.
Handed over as 0.7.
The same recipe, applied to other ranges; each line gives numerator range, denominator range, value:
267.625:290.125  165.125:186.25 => 0.68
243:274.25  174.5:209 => 0.68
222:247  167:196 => 0.84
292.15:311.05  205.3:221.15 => 0.59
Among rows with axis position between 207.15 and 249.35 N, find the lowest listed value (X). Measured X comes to 119.8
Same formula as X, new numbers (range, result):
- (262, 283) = 106.4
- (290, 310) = 93.2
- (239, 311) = 90.16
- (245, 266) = 109.5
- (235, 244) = 122.9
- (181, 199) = 156.4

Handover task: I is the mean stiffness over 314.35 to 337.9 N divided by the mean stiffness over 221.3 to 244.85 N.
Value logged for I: 0.68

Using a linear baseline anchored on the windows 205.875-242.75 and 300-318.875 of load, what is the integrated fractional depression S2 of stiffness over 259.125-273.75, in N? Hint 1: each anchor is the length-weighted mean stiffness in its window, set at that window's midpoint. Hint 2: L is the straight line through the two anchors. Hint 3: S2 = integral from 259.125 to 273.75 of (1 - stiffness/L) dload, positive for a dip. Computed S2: 1.49 N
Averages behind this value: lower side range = 151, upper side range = 94.9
